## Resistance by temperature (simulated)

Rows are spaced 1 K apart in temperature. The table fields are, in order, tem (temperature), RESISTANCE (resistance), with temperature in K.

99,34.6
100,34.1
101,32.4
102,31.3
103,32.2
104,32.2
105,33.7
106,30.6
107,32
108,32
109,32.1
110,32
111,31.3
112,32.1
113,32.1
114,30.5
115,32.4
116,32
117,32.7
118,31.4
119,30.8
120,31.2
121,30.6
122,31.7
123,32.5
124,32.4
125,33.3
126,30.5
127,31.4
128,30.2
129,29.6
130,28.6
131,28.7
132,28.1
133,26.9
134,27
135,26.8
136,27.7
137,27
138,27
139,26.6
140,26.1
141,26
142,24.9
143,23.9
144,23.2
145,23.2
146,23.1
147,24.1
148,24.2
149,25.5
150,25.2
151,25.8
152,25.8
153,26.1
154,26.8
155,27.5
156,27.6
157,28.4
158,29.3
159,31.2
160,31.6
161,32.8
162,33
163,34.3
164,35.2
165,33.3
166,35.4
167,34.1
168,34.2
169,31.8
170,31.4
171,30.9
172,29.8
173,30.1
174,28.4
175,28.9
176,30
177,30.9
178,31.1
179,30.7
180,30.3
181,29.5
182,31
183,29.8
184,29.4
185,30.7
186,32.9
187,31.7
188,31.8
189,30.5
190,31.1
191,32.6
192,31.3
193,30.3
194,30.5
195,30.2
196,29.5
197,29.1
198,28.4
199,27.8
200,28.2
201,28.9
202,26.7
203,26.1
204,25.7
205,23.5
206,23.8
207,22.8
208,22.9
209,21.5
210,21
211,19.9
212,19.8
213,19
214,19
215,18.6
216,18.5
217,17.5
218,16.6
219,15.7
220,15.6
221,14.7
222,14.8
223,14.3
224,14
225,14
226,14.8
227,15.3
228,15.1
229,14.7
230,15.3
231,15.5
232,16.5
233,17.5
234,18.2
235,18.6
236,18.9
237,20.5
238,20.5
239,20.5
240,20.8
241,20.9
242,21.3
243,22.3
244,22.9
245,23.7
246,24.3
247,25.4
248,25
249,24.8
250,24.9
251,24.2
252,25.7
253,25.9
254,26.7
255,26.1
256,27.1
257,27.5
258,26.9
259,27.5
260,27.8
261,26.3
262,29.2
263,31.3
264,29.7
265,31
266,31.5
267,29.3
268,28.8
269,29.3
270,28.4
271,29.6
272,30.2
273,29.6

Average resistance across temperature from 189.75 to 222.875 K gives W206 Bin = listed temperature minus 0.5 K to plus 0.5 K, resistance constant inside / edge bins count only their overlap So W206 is 23.5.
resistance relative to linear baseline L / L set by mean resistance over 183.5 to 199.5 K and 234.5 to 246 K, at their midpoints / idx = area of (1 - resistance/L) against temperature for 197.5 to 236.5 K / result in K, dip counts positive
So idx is 9.6 K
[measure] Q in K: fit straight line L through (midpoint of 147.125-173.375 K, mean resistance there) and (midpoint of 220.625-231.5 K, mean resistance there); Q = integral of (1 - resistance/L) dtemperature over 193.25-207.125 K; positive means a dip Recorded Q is -4.4 K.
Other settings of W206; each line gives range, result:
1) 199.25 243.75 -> 19.4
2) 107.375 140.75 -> 30.1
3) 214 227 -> 15.9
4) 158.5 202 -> 31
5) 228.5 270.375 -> 24.1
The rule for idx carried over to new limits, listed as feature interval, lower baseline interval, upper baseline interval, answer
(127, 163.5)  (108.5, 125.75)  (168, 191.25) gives 4.58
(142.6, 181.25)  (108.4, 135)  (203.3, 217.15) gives -4.37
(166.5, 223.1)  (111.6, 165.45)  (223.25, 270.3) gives -1.12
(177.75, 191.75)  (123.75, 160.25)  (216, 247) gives -4.99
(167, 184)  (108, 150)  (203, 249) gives -4.47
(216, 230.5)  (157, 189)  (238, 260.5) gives 6.26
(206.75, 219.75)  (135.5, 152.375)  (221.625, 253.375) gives 1.14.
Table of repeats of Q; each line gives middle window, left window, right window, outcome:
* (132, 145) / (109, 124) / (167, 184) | 2.2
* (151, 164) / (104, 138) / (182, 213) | -0.2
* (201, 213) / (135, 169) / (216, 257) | -0.2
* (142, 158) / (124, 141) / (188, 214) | 1.4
